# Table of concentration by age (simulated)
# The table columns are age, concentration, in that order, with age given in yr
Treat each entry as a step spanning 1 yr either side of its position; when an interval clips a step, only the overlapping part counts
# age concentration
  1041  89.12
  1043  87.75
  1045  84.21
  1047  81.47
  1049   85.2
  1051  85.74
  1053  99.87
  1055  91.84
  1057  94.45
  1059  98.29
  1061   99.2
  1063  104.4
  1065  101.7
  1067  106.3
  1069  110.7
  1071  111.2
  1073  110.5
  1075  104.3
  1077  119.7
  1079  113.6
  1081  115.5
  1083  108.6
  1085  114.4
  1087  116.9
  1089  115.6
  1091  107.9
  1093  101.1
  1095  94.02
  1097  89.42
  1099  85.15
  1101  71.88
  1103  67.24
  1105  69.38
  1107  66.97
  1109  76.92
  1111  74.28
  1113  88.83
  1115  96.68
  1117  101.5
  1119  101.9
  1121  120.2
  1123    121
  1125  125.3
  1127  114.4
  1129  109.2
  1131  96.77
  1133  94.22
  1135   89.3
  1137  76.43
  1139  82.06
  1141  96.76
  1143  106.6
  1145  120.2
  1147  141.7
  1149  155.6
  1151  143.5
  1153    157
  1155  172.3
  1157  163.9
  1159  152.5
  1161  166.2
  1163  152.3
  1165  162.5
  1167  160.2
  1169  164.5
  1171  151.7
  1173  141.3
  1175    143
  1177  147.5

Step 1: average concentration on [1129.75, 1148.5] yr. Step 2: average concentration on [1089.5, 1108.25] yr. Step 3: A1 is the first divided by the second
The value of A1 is 1.21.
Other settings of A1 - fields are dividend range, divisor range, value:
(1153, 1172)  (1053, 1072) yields 1.57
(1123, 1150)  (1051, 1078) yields 1.05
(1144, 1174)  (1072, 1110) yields 1.58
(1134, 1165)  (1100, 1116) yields 1.73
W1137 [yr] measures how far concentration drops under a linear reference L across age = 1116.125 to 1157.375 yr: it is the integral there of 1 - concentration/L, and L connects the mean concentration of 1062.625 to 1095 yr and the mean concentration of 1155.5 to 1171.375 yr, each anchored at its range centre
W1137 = 7.6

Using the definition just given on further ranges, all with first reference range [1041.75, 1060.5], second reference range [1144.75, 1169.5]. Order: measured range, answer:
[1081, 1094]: 0.2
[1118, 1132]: 2.4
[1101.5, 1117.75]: 6.0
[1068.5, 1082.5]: -0.9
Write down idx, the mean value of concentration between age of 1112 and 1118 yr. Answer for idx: 95.7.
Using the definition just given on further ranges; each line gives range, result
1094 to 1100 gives 89.5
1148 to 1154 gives 152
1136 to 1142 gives 85.1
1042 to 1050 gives 84.7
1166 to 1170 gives 162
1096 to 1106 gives 76.6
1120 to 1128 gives 120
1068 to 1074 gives 111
